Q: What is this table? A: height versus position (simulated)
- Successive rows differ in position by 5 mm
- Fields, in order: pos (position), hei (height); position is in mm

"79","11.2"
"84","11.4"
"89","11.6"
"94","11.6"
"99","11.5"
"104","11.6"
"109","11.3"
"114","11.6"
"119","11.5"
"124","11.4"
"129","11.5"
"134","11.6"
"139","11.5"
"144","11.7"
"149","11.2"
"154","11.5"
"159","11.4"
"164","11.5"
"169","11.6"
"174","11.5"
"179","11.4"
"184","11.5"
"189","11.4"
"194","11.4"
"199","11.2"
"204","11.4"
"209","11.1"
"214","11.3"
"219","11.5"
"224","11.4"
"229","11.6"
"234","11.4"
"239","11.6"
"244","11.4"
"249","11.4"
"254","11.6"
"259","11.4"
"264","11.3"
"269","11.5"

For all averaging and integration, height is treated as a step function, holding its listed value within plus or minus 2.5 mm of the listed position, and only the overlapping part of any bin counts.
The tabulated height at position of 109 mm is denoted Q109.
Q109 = 11.3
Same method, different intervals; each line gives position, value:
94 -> 11.6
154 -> 11.5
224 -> 11.4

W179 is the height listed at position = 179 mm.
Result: 11.4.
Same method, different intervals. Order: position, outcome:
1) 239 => 11.6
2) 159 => 11.4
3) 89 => 11.6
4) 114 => 11.6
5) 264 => 11.3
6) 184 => 11.5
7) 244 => 11.4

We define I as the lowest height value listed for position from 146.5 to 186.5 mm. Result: 11.2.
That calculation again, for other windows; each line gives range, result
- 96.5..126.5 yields 11.3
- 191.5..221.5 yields 11.1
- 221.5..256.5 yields 11.4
